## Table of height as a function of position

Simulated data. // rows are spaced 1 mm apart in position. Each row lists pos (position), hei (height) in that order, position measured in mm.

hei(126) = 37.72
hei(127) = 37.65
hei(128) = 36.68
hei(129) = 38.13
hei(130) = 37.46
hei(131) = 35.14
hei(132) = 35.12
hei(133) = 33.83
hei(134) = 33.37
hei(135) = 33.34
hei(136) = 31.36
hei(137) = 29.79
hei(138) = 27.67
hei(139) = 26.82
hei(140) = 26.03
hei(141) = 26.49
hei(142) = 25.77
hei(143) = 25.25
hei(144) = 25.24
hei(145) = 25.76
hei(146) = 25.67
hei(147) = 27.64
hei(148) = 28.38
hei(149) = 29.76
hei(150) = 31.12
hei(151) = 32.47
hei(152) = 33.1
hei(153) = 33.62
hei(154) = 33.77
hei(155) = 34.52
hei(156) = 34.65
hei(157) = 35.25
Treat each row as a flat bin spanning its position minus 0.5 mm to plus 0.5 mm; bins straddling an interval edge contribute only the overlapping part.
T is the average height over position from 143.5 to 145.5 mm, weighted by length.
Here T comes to 25.5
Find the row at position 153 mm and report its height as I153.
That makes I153 33.62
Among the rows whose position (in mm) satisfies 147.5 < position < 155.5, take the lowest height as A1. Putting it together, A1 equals 28.38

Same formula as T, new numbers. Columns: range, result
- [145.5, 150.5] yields 28.5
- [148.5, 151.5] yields 31.1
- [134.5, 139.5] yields 29.8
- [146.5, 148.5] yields 28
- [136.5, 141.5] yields 27.4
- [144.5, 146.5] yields 25.7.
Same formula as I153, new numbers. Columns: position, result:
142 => 25.77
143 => 25.25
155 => 34.52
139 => 26.82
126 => 37.72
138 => 27.67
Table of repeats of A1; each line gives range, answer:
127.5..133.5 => 33.83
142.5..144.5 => 25.24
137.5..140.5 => 26.03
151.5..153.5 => 33.1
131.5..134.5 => 33.37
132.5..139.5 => 26.82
